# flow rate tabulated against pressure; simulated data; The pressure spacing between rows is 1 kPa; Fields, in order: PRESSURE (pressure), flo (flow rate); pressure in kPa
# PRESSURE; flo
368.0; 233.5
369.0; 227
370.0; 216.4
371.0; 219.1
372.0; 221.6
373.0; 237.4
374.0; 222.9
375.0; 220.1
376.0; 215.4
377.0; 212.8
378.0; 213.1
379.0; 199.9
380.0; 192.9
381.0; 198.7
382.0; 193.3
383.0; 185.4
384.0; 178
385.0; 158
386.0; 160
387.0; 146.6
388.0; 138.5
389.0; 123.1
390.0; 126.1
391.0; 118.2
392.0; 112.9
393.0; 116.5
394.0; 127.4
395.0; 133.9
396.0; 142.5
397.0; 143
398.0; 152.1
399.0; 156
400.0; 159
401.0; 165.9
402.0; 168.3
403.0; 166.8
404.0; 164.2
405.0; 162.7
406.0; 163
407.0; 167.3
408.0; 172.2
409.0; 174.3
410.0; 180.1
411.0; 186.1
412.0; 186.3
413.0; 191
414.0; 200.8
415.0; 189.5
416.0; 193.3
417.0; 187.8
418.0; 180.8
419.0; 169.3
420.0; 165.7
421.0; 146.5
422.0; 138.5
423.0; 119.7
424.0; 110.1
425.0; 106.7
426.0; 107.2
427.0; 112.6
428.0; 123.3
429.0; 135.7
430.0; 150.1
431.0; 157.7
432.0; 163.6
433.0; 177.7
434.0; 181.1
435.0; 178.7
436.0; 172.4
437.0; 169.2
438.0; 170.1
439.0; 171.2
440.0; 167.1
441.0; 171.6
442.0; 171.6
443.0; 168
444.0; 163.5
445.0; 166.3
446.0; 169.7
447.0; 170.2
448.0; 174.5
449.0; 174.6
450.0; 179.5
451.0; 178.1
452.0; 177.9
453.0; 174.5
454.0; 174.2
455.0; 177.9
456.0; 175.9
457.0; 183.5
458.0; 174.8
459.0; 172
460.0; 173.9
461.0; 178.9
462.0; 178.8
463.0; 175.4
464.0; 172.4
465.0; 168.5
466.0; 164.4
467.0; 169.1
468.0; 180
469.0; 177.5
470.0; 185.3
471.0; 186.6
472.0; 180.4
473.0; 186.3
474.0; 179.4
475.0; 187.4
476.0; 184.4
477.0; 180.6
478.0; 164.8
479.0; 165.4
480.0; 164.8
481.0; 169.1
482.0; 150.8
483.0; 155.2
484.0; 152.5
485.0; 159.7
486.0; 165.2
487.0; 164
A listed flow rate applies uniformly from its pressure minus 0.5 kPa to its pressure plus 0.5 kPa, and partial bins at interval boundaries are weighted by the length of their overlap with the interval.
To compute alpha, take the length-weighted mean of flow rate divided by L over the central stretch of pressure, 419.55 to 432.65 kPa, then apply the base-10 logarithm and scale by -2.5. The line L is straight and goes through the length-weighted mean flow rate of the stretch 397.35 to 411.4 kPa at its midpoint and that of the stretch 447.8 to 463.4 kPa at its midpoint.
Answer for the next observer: 0.26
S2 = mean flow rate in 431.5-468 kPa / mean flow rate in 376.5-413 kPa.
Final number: 1.06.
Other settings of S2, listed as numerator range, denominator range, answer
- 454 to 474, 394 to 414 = 1.07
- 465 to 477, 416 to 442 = 1.16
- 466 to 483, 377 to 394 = 1.09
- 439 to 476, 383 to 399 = 1.25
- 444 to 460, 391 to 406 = 1.18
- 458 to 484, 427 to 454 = 1.04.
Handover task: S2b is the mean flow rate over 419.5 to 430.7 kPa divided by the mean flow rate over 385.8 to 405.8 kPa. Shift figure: 0.90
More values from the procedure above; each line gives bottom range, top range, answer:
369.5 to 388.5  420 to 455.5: 0.81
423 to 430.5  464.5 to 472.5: 1.46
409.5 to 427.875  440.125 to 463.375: 1.10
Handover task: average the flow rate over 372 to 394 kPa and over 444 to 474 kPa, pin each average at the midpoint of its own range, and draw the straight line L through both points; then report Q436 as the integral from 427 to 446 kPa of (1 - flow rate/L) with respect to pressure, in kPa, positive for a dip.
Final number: 1.3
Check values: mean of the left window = 175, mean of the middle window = 163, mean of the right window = 176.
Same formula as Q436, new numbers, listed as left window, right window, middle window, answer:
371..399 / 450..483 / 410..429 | 1.8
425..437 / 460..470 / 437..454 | -1.2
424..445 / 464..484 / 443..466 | -1.4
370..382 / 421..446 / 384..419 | 4.7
